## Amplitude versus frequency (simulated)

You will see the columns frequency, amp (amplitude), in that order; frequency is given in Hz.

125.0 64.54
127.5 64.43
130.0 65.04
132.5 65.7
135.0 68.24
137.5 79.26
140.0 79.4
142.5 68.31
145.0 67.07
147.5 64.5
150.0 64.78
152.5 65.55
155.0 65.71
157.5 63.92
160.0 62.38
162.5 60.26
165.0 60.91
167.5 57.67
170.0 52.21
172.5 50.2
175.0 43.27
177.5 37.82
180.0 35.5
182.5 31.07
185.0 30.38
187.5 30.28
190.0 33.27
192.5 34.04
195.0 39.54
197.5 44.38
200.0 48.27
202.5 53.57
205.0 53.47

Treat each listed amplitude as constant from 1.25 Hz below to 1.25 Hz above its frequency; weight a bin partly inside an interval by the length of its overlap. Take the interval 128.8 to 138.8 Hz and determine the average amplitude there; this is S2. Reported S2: 69.6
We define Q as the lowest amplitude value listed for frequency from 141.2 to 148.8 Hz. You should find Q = 64.5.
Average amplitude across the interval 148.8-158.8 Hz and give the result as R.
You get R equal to 65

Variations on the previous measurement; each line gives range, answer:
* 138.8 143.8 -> 73.7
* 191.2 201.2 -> 41.5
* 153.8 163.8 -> 63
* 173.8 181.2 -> 38.9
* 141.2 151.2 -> 66.2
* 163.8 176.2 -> 52.9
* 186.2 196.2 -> 34.2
